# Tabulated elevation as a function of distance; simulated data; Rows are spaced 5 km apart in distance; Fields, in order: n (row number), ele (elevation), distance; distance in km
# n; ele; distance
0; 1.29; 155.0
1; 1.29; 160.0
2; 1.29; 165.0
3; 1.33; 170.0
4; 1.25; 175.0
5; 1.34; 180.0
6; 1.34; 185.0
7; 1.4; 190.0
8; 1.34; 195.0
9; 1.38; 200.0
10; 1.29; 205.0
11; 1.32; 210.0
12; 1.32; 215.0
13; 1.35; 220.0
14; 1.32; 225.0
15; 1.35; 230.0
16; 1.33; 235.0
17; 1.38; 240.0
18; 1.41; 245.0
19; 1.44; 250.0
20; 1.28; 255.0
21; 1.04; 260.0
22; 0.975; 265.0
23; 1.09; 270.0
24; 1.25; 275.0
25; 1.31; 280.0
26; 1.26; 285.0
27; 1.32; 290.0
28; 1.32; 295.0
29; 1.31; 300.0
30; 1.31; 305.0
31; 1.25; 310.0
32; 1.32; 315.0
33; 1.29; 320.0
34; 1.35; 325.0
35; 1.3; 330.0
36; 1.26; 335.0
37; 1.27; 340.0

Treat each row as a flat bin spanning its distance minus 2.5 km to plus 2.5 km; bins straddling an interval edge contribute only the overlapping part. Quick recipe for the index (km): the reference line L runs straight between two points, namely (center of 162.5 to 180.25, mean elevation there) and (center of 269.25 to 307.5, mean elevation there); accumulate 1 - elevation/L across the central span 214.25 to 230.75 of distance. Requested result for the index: -0.6 km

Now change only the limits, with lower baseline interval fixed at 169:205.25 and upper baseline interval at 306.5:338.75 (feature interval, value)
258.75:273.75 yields 3.0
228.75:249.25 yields -0.8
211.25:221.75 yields 0.0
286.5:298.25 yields -0.1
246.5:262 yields 0.5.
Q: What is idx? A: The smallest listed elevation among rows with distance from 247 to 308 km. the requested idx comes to 0.975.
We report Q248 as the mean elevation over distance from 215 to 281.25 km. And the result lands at 1.27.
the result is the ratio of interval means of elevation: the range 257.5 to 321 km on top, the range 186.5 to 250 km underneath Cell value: 0.9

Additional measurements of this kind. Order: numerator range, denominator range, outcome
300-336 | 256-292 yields 1.10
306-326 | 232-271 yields 1.04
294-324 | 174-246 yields 0.97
